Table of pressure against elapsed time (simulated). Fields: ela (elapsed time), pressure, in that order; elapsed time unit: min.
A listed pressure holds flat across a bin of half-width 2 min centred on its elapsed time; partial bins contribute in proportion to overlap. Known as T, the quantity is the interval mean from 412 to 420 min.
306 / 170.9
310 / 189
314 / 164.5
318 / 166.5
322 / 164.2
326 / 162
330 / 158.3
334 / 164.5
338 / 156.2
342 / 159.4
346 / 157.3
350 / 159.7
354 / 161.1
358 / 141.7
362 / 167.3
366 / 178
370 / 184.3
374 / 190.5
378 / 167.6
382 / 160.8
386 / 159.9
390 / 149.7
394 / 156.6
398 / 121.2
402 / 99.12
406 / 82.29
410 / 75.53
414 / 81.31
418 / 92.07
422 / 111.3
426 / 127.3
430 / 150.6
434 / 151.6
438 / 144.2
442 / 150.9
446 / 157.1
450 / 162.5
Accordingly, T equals 86.7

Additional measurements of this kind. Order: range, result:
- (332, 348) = 159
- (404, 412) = 78.9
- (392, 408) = 115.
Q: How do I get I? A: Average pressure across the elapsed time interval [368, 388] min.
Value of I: 173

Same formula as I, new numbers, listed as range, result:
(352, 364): 157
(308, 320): 173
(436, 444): 148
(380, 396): 157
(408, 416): 78.4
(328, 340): 160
